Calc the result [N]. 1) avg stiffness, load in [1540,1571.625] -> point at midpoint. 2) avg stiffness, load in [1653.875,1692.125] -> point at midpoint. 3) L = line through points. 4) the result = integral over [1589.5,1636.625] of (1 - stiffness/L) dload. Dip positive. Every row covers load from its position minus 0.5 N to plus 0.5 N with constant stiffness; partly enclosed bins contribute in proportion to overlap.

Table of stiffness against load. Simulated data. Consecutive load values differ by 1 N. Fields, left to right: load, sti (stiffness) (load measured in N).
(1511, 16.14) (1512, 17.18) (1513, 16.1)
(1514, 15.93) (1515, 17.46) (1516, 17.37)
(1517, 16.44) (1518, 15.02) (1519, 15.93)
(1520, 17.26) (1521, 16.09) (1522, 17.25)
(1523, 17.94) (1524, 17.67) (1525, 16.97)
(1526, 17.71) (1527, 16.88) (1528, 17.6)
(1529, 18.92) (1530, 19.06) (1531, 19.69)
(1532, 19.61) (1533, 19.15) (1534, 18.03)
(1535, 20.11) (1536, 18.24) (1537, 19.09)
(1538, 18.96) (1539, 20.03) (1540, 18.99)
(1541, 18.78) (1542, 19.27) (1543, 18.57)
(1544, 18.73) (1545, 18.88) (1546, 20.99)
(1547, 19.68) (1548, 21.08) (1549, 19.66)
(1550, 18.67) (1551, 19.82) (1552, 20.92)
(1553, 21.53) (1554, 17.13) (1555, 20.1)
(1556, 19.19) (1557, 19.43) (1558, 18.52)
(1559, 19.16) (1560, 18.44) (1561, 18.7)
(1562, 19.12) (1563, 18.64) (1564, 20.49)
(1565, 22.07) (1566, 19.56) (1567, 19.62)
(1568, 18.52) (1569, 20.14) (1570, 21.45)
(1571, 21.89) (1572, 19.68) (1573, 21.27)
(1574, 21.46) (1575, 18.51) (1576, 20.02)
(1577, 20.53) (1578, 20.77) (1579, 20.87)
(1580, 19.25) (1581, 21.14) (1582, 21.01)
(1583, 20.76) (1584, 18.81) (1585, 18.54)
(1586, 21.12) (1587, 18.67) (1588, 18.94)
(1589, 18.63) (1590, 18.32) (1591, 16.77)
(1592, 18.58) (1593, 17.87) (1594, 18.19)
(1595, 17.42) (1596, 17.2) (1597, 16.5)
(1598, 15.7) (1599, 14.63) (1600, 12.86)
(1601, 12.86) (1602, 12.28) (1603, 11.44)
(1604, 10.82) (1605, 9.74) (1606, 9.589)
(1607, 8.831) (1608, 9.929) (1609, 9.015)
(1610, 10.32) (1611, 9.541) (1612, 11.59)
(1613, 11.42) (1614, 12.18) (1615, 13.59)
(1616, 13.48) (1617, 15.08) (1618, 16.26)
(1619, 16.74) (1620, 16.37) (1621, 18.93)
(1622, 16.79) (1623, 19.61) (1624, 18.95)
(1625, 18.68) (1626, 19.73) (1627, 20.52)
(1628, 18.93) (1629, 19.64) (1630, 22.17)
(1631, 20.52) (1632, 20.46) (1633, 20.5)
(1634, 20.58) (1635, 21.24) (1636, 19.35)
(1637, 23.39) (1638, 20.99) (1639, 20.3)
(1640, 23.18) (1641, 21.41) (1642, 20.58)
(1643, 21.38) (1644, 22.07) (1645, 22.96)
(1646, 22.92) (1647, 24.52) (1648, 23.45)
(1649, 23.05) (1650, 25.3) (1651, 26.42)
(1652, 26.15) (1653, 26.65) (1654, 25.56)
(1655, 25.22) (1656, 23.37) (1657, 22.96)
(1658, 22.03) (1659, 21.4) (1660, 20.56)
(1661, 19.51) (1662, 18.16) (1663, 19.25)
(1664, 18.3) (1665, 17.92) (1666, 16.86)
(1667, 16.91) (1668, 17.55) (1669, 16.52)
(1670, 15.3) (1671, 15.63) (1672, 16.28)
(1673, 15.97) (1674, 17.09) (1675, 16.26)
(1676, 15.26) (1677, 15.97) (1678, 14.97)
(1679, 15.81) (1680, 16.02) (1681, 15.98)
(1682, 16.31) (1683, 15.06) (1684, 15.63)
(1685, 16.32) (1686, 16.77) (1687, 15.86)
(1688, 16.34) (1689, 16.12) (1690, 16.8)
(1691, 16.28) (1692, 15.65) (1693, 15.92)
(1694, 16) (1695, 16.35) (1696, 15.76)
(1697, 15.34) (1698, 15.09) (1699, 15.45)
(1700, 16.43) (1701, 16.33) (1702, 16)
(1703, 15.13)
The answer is 7.1 N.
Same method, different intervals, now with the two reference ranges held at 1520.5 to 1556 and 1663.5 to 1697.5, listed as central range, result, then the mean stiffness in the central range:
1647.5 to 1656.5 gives -4.4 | 25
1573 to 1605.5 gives 0.7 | 17.6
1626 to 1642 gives -3.5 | 20.8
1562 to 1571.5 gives -0.9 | 20.2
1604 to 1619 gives 5.0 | 11.6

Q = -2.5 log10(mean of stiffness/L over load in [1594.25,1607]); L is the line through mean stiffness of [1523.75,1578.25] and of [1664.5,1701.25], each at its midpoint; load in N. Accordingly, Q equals 0.34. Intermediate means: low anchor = 19.4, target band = 13.3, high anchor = 16.1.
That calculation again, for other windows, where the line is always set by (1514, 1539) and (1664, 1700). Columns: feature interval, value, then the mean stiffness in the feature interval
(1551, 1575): -0.139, 19.8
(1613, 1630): -0.025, 17.2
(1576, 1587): -0.171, 20.2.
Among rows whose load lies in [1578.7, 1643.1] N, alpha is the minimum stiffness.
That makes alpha 8.831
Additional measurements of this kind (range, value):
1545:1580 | 17.13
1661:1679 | 14.97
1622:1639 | 16.79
